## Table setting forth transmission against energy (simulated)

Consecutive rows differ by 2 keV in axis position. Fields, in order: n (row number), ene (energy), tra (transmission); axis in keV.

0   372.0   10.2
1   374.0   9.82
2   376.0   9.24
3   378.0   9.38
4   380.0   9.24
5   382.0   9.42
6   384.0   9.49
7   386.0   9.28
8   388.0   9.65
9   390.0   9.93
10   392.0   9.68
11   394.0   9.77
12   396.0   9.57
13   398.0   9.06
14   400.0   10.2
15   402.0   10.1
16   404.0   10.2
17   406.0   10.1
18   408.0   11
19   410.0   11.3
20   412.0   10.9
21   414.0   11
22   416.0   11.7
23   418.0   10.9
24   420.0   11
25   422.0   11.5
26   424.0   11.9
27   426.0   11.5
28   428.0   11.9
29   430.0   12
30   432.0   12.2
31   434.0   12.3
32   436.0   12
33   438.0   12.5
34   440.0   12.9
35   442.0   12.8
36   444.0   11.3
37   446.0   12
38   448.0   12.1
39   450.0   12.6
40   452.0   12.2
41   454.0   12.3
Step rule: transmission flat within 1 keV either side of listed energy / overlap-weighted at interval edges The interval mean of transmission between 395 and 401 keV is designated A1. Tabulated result 9.61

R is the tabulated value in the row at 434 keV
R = 12.3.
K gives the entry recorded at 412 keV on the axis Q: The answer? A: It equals 10.9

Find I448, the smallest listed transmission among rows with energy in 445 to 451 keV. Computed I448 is 12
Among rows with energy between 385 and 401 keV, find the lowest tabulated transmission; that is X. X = 9.06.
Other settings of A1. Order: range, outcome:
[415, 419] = 11.3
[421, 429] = 11.7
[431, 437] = 12.2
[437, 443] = 12.7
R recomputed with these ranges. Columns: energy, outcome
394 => 9.77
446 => 12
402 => 10.1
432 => 12.2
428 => 11.9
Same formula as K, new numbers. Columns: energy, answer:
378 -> 9.38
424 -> 11.9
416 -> 11.7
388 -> 9.65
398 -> 9.06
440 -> 12.9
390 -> 9.93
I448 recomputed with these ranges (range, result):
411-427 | 10.9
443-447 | 11.3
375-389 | 9.24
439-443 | 12.8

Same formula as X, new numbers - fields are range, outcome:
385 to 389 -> 9.28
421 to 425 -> 11.5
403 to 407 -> 10.1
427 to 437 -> 11.9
